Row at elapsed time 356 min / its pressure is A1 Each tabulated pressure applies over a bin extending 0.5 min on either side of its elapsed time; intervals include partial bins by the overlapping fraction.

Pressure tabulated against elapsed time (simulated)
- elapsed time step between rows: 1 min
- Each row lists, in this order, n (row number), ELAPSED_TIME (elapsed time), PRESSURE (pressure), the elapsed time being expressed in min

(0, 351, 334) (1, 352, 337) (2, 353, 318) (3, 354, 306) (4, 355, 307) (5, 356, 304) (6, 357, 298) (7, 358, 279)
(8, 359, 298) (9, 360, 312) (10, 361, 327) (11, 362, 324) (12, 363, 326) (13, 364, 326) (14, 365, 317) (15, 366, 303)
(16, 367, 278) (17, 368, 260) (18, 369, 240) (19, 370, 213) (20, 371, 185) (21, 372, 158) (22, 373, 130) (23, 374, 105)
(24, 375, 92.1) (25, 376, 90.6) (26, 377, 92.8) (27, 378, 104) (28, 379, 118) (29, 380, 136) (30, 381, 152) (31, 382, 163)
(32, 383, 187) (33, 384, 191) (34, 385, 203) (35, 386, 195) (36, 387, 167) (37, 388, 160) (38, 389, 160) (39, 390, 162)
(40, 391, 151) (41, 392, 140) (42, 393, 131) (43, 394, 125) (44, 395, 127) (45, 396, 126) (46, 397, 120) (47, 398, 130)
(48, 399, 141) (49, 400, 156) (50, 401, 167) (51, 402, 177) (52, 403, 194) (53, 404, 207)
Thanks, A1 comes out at 304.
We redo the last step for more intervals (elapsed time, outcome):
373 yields 130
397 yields 120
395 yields 127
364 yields 326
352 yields 337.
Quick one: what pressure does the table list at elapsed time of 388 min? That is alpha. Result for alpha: 160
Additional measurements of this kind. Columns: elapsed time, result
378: 104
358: 279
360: 312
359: 298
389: 160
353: 318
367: 278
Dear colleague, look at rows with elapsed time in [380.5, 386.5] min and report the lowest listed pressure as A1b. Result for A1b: 152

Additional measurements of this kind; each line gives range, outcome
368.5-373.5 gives 130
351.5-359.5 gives 279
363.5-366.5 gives 303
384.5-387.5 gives 167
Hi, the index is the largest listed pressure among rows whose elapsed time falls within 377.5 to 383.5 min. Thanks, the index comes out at 187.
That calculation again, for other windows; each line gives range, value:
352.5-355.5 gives 318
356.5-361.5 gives 327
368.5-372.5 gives 240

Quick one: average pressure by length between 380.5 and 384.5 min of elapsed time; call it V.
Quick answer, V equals 173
